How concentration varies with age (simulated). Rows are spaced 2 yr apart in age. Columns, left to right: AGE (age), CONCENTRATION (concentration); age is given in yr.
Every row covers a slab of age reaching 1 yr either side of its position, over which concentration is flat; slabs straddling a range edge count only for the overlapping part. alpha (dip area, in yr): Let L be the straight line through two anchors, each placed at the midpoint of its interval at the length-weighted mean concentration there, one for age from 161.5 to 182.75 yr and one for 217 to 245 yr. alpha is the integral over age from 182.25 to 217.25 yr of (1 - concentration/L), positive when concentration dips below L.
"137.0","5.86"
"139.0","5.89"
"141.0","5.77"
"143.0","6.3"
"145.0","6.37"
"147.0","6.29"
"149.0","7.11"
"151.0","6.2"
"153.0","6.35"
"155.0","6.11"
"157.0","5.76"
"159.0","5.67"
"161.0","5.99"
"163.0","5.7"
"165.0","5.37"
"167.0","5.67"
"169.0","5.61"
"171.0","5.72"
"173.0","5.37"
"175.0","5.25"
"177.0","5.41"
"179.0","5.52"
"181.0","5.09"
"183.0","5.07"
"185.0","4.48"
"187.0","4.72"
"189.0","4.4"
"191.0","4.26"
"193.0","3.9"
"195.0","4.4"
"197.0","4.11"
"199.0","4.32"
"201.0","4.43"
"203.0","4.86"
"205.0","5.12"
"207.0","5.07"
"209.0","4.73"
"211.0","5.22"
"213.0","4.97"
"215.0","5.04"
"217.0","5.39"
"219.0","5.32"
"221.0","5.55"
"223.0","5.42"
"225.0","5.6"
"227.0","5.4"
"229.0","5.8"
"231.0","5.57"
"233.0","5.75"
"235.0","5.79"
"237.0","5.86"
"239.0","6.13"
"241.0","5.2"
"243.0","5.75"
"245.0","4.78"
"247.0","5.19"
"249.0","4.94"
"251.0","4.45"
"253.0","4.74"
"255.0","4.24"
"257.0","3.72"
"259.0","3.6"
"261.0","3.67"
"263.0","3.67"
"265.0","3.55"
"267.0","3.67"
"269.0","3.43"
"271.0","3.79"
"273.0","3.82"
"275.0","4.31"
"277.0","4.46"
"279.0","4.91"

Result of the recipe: 5.4 yr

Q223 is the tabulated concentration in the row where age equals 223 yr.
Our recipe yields 5.42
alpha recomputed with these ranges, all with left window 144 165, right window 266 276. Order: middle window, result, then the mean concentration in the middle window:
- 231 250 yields -4.6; 5.49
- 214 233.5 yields -3.1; 5.48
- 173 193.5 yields 2.6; 4.86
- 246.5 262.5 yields -0.5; 4.27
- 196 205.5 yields 1.2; 4.54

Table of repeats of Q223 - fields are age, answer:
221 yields 5.55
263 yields 3.67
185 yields 4.48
